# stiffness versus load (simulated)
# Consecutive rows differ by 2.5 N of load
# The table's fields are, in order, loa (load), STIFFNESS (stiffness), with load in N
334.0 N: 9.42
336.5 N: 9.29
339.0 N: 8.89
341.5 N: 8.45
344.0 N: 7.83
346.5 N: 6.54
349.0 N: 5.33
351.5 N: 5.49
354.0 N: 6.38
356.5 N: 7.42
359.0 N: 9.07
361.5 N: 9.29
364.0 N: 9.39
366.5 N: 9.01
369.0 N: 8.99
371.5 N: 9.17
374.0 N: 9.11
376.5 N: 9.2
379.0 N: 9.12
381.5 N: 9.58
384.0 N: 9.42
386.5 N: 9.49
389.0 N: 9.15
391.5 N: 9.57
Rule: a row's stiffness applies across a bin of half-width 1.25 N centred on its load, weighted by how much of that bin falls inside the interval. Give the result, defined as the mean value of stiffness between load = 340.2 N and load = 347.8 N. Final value 7.6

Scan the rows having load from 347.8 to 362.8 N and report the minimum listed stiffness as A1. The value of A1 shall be 5.33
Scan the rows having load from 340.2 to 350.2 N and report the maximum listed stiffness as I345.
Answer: 8.45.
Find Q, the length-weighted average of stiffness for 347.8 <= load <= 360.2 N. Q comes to 6.73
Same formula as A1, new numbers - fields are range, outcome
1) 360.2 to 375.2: 8.99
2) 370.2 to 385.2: 9.11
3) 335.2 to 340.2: 8.89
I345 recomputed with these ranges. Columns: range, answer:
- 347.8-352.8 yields 5.49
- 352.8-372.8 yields 9.39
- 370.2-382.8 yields 9.58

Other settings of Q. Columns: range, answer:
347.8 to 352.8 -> 5.42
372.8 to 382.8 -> 9.25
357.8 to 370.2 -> 9.15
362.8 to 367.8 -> 9.2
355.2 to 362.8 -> 8.58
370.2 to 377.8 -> 9.16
